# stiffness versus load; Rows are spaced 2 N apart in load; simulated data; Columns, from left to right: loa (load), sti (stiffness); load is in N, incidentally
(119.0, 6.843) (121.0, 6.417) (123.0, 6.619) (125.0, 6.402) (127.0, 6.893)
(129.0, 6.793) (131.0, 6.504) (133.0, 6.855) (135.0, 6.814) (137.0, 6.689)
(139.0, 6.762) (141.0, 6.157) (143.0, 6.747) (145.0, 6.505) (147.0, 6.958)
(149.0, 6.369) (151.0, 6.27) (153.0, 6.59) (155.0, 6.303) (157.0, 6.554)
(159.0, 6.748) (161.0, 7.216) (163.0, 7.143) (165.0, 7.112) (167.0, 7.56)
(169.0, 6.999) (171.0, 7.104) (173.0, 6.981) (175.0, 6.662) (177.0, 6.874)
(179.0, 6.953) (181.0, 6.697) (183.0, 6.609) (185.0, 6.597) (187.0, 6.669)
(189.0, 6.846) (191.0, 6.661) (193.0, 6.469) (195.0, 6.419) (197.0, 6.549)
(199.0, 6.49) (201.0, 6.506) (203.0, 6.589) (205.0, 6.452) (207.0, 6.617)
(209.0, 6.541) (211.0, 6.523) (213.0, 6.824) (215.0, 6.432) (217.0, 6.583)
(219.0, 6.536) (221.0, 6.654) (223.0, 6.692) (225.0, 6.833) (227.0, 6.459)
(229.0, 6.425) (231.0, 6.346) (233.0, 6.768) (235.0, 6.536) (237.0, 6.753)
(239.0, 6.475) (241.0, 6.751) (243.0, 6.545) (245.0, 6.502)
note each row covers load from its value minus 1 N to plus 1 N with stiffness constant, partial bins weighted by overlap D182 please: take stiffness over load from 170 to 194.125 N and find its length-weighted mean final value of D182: 6.76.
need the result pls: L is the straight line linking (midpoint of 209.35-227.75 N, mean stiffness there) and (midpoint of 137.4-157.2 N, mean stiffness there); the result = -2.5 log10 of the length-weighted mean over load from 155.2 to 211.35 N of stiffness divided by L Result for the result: -0.030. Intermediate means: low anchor 6.53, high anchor 6.61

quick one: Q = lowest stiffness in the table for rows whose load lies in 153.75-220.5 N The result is 6.303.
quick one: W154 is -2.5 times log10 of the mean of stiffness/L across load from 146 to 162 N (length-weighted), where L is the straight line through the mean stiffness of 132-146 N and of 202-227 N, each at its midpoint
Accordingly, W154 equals 0.00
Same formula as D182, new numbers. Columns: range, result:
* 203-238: 6.59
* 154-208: 6.75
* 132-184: 6.78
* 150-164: 6.69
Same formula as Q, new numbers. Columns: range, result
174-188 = 6.597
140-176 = 6.157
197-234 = 6.346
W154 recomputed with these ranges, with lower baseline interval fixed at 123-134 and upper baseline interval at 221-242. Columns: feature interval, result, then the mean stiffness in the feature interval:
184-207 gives 0.010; 6.57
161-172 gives -0.083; 7.19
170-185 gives -0.029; 6.82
